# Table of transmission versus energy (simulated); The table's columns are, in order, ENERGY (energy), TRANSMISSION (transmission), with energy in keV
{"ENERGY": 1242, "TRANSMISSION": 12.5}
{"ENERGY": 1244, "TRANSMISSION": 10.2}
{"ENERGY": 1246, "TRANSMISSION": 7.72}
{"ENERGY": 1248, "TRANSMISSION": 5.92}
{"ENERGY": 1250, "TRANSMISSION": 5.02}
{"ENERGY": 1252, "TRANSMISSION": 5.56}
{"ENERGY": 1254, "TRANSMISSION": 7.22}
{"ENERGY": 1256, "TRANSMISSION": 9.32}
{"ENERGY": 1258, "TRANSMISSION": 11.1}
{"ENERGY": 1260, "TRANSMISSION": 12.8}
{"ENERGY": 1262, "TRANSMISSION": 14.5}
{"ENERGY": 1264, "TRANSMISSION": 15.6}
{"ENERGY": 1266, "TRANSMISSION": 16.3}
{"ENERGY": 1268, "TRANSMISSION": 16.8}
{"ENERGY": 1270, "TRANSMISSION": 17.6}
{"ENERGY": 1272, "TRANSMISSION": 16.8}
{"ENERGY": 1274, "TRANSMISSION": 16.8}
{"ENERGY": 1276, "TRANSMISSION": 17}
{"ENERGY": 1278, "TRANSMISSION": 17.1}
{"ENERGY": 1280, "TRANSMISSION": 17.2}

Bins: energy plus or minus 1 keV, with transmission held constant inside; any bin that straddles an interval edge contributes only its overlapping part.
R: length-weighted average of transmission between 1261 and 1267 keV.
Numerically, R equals 15.5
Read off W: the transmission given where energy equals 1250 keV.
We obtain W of 5.02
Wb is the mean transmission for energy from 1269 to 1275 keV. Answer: 17.1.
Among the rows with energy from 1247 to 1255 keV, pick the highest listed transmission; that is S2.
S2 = 7.22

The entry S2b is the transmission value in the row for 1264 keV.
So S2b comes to 15.6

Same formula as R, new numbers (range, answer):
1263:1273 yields 16.6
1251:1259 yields 8.3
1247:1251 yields 5.47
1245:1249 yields 6.82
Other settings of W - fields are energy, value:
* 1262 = 14.5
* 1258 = 11.1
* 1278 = 17.1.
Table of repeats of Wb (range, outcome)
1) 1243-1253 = 6.88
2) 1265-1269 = 16.6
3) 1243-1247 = 8.96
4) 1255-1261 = 11.1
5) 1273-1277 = 16.9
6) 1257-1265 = 13.5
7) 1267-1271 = 17.2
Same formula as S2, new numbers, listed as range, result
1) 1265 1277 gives 17.6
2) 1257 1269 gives 16.8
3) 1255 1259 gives 11.1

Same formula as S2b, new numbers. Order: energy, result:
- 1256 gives 9.32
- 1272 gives 16.8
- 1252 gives 5.56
